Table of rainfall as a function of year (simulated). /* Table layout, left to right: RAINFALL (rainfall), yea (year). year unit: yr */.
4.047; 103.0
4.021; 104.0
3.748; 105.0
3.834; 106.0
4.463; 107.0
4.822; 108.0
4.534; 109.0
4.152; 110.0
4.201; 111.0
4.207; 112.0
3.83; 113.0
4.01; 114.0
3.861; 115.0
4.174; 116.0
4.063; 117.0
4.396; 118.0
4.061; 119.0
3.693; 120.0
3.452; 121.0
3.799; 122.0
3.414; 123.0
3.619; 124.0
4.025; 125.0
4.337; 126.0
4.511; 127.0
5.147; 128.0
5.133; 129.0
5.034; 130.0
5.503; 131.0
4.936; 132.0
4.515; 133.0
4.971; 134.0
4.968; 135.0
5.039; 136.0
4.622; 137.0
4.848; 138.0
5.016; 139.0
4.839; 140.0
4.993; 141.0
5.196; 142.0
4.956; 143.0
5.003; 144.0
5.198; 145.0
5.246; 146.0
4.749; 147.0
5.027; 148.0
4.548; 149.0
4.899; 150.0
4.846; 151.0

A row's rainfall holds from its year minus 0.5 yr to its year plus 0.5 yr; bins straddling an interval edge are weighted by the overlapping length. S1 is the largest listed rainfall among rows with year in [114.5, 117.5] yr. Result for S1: 4.174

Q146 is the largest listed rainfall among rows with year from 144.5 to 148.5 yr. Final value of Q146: 5.246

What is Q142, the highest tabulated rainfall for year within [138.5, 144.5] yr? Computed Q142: 5.196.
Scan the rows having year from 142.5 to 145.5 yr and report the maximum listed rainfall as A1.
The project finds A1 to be 5.198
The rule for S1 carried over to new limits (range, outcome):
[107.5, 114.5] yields 4.822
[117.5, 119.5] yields 4.396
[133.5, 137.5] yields 5.039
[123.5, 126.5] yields 4.337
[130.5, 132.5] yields 5.503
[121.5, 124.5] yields 3.799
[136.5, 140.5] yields 5.016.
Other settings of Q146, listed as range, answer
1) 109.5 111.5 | 4.201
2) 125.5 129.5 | 5.147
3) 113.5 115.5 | 4.01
